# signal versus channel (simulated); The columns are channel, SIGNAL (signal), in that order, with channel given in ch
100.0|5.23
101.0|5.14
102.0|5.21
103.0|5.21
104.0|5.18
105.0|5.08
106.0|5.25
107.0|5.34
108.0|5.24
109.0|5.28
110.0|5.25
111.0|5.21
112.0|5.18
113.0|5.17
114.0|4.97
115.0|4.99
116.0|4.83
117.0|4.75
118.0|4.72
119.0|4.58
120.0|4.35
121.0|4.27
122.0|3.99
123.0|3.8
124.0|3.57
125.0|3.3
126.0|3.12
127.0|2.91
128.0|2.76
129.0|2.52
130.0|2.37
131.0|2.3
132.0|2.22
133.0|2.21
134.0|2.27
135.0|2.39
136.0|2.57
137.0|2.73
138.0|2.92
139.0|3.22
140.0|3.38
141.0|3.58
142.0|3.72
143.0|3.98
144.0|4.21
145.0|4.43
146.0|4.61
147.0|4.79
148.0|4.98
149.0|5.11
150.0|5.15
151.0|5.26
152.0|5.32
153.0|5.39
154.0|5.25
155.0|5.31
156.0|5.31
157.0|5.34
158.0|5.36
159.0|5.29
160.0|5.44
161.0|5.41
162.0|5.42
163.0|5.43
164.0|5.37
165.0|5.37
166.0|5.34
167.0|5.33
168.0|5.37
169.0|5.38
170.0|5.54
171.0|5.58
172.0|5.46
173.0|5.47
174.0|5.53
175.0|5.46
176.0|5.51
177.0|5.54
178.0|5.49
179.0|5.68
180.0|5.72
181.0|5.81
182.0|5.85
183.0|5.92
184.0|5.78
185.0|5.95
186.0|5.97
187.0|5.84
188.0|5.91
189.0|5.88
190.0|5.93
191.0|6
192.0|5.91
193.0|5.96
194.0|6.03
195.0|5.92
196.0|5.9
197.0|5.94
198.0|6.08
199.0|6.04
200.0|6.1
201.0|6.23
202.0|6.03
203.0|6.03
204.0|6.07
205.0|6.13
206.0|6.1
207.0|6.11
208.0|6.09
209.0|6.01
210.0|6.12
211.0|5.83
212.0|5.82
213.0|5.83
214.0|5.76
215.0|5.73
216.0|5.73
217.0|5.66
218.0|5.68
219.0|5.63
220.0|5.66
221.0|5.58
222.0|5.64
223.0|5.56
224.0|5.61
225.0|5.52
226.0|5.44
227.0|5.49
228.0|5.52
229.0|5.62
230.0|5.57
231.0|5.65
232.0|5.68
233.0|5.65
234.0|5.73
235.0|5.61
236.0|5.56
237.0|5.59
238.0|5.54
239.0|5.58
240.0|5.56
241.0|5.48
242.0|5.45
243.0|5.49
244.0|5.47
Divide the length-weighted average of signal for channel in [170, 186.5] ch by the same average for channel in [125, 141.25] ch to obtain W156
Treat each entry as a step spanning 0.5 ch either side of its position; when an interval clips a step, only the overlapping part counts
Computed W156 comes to 2.1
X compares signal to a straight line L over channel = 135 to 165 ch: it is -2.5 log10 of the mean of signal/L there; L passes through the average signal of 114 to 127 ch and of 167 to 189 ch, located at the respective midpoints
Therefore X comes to 0.08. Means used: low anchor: 4.17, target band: 4.61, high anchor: 5.65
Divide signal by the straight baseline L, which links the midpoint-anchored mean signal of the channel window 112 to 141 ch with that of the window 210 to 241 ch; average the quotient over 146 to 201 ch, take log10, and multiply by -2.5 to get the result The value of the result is -0.231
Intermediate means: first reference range 3.5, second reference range 5.64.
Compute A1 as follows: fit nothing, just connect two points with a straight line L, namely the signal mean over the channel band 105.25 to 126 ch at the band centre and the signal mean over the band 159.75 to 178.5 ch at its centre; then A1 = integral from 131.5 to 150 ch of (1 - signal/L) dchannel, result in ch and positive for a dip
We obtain 5.5 ch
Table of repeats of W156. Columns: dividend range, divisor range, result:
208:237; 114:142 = 1.67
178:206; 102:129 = 1.31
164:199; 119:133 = 1.78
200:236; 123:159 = 1.50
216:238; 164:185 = 1.01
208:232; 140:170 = 1.13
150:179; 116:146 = 1.59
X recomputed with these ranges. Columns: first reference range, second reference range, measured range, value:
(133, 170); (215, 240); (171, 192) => -0.152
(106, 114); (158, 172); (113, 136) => 0.436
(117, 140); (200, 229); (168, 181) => -0.204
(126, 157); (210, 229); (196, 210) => -0.155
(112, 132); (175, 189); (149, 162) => -0.085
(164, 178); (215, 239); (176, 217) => -0.074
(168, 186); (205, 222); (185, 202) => -0.047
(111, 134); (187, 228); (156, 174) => -0.126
